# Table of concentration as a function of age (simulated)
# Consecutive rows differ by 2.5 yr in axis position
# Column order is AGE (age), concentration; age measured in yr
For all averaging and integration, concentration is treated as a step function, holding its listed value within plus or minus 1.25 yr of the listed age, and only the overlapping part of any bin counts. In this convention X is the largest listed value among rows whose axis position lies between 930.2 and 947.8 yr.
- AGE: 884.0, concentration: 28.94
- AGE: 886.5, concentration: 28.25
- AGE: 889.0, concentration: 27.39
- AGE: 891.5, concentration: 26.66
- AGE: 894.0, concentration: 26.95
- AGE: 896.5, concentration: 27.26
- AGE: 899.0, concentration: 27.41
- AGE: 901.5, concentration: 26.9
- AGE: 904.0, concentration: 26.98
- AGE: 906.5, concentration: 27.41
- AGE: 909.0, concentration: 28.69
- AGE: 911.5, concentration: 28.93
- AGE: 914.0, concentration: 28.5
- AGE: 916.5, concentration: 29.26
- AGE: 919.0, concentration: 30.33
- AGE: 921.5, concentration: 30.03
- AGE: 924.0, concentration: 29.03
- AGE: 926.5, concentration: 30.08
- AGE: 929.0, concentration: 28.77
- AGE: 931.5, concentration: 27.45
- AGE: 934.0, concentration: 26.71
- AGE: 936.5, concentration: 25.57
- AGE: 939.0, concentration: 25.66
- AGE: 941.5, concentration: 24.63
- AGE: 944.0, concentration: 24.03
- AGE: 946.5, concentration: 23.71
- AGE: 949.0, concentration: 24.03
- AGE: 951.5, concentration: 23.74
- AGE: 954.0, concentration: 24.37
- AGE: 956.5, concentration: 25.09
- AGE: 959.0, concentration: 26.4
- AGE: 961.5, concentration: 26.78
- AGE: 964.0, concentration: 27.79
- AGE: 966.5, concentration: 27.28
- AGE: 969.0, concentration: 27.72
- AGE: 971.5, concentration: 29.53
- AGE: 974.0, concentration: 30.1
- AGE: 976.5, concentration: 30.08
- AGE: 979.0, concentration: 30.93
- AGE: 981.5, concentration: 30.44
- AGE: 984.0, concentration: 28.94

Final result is 27.45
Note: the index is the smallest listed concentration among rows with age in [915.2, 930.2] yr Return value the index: 28.77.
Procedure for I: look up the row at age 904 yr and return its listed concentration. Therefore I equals 26.98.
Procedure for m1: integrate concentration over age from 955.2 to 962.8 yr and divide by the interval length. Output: 26.1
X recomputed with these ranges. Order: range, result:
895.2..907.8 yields 27.41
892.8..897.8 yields 27.26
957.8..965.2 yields 27.79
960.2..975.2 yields 30.1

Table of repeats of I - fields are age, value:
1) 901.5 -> 26.9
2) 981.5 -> 30.44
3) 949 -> 24.03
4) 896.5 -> 27.26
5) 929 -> 28.77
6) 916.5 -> 29.26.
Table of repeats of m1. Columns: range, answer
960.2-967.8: 27.3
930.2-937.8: 26.6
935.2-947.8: 24.7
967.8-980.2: 29.7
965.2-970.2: 27.5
